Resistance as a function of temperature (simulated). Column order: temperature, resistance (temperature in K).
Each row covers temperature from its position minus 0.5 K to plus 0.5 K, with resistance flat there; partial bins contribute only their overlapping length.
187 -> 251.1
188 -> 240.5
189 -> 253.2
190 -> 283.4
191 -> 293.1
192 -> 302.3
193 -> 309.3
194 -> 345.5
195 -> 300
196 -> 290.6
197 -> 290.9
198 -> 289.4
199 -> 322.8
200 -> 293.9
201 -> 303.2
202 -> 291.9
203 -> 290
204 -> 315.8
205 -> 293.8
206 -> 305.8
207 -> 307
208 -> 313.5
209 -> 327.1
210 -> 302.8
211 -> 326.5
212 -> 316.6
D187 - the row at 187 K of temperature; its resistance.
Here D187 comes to 251.1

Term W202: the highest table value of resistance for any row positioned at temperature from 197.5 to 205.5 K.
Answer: 322.8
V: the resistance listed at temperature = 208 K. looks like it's 313.5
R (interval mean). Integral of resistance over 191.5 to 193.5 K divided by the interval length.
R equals 306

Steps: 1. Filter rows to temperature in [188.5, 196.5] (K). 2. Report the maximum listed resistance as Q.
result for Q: 345.5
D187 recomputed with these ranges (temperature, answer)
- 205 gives 293.8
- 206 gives 305.8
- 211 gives 326.5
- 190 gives 283.4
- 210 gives 302.8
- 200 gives 293.9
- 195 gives 300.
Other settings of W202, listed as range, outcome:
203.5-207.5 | 315.8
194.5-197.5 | 300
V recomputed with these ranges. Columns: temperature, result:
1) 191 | 293.1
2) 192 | 302.3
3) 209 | 327.1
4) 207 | 307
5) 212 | 316.6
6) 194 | 345.5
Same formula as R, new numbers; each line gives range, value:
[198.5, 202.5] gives 303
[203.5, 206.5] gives 305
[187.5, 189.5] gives 247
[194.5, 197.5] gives 294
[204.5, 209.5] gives 309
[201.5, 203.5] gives 291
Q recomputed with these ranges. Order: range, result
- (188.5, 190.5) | 283.4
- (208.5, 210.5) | 327.1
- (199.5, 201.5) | 303.2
